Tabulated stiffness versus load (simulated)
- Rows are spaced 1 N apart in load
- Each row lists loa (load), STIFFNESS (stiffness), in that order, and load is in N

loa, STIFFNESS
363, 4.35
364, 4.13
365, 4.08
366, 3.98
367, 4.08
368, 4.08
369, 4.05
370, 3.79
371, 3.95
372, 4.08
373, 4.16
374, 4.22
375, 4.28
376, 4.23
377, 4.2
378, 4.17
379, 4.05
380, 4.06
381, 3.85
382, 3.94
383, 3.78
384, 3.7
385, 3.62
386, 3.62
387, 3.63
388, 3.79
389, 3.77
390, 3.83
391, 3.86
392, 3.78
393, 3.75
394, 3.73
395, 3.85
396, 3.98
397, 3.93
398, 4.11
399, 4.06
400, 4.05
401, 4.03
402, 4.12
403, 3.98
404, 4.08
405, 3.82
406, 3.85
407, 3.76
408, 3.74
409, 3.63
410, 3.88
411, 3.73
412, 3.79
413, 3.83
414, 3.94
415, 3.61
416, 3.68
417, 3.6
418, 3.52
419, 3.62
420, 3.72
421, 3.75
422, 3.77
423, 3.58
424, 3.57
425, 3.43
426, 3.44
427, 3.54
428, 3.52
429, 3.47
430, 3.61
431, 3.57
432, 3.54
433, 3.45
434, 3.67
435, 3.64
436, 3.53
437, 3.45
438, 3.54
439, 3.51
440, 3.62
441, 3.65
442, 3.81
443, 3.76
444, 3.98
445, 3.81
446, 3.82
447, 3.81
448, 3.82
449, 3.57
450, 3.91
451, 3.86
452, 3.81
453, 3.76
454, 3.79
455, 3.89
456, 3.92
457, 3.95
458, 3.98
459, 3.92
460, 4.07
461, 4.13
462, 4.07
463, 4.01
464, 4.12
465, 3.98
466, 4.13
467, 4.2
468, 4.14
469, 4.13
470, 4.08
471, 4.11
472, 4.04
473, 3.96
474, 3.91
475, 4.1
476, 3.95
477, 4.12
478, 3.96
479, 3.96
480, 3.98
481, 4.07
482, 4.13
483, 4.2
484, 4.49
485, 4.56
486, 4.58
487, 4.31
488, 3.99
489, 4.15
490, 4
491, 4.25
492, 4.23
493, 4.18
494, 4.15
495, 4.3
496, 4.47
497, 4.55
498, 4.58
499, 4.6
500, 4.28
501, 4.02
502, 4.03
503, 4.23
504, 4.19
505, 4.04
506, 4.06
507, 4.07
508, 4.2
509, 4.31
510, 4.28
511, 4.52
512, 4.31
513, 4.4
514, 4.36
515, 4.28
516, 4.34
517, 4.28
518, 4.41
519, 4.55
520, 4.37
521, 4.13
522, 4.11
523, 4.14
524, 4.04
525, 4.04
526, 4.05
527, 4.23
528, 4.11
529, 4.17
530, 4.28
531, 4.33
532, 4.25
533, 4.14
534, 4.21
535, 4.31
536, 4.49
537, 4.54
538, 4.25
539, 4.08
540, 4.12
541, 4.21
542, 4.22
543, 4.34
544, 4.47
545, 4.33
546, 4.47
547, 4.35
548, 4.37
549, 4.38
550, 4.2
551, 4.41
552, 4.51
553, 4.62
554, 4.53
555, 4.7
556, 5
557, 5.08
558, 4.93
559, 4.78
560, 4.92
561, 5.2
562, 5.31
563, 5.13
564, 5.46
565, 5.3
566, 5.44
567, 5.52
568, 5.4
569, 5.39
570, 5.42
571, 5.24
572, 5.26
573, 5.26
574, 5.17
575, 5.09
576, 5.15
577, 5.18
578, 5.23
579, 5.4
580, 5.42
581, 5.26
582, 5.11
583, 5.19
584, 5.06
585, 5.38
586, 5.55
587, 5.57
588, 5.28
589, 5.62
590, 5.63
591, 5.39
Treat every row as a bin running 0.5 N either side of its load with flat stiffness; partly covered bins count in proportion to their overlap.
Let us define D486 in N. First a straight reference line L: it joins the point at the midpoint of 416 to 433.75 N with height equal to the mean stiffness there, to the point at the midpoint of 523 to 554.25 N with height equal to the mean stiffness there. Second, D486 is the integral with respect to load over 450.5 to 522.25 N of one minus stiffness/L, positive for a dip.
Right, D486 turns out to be -3.64 N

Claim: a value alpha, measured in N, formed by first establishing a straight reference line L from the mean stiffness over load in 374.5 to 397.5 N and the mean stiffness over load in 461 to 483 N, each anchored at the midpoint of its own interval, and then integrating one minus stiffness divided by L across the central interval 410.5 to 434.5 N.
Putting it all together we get 2.04 N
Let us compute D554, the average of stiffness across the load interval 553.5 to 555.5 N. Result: 4.62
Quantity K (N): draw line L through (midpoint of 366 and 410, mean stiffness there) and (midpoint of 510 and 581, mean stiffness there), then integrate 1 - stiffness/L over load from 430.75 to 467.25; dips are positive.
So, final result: 3.44 N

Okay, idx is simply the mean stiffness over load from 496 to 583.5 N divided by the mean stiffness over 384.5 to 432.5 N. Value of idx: 1.2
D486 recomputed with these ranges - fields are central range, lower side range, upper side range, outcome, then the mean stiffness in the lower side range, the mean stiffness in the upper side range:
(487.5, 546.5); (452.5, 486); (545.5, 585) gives 3.7 N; 4.06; 5.03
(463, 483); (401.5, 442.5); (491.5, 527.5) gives -0.2 N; 3.67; 4.26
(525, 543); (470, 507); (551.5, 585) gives 1.9 N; 4.18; 5.14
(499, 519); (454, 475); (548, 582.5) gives 1.0 N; 4.03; 5.06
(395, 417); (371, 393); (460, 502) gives 0.6 N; 3.93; 4.17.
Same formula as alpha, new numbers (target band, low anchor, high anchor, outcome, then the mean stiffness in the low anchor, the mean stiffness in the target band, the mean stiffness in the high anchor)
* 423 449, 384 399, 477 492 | 2.41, 3.81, 3.62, 4.19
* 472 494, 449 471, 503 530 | -0.31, 3.99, 4.14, 4.23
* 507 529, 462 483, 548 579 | 1.41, 4.06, 4.25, 5.04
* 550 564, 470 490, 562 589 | 0.63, 4.13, 4.85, 5.31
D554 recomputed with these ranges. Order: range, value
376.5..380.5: 4.12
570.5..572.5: 5.25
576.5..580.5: 5.31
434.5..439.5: 3.53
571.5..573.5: 5.26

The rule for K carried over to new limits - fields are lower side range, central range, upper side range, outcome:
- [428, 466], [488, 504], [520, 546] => -0.9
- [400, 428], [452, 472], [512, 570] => 0.1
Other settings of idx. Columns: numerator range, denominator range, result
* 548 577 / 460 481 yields 1.24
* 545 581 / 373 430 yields 1.31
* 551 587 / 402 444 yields 1.40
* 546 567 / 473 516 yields 1.15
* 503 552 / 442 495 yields 1.06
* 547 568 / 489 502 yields 1.14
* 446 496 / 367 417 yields 1.04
